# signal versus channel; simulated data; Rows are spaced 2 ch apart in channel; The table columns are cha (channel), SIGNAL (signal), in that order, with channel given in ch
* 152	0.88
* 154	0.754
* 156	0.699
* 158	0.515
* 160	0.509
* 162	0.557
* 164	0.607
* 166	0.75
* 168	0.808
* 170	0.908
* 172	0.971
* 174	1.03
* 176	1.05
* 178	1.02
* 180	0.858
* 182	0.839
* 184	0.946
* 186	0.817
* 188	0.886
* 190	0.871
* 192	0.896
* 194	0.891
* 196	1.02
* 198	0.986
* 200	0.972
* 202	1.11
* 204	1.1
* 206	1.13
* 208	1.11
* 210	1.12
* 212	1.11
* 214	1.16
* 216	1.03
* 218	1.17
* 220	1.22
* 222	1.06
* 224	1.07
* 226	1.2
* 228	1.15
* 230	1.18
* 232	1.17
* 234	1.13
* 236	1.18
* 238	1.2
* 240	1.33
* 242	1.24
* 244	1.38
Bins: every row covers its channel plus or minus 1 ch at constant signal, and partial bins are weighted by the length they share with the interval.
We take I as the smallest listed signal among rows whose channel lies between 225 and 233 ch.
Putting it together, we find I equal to 1.15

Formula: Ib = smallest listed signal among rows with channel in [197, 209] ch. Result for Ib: 0.972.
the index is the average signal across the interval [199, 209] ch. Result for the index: 1.08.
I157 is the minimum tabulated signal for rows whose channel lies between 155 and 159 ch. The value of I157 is 0.515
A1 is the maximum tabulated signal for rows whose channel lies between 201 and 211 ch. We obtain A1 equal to 1.13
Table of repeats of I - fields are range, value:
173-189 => 0.817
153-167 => 0.509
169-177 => 0.908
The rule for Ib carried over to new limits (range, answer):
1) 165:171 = 0.75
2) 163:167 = 0.607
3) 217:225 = 1.06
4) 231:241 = 1.13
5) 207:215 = 1.11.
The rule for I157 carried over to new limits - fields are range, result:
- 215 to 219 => 1.03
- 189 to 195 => 0.871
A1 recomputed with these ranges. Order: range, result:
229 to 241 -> 1.33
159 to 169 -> 0.808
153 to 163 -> 0.754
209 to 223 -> 1.22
